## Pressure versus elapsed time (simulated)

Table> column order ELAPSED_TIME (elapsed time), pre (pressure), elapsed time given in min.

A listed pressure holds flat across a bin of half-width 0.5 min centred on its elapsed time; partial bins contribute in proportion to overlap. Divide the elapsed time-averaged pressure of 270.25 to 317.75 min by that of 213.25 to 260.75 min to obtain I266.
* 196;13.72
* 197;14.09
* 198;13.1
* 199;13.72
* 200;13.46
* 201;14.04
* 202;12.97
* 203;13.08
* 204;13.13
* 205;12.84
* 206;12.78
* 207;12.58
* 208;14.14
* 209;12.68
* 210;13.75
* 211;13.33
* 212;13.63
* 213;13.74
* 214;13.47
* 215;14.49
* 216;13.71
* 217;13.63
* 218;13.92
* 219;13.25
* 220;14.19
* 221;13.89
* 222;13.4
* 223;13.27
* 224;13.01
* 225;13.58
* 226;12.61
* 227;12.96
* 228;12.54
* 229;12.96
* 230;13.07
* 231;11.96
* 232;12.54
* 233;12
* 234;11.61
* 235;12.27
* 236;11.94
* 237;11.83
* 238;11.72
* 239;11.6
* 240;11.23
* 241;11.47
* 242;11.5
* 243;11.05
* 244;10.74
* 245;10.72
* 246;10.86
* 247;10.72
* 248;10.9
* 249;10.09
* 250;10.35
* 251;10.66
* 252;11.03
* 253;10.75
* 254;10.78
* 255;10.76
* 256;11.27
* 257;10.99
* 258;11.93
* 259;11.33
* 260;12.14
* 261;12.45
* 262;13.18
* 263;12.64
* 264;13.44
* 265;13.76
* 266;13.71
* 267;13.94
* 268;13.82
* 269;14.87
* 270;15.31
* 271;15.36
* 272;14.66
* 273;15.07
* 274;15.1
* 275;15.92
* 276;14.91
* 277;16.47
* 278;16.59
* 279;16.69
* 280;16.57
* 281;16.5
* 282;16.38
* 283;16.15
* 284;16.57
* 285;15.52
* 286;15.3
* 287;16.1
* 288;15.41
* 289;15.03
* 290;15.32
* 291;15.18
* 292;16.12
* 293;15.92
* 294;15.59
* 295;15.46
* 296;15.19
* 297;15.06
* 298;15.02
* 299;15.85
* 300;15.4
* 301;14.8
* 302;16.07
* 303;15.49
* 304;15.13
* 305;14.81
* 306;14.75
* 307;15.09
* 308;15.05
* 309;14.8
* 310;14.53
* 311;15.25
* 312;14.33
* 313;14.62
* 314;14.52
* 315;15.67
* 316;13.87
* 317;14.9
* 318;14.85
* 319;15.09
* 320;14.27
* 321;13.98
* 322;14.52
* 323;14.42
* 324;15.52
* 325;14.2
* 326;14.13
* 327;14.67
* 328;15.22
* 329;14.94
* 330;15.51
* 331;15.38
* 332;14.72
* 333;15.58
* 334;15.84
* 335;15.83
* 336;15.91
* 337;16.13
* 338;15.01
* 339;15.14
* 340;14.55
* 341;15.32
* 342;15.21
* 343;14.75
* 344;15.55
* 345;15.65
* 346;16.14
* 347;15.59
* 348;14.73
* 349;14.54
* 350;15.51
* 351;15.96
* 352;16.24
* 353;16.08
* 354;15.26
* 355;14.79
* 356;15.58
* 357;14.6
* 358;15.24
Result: 1.28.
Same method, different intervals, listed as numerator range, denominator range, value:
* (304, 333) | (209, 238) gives 1.13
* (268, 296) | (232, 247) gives 1.36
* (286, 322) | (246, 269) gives 1.27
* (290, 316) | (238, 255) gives 1.39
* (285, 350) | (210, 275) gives 1.20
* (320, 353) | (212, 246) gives 1.21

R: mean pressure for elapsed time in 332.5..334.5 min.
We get 15.7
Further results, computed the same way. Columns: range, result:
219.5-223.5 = 13.7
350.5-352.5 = 16.1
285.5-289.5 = 15.5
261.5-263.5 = 12.9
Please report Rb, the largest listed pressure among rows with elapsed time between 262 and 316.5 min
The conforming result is 16.69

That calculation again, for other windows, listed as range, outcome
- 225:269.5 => 14.87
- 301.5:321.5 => 16.07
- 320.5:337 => 16.13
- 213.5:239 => 14.49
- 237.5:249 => 11.72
